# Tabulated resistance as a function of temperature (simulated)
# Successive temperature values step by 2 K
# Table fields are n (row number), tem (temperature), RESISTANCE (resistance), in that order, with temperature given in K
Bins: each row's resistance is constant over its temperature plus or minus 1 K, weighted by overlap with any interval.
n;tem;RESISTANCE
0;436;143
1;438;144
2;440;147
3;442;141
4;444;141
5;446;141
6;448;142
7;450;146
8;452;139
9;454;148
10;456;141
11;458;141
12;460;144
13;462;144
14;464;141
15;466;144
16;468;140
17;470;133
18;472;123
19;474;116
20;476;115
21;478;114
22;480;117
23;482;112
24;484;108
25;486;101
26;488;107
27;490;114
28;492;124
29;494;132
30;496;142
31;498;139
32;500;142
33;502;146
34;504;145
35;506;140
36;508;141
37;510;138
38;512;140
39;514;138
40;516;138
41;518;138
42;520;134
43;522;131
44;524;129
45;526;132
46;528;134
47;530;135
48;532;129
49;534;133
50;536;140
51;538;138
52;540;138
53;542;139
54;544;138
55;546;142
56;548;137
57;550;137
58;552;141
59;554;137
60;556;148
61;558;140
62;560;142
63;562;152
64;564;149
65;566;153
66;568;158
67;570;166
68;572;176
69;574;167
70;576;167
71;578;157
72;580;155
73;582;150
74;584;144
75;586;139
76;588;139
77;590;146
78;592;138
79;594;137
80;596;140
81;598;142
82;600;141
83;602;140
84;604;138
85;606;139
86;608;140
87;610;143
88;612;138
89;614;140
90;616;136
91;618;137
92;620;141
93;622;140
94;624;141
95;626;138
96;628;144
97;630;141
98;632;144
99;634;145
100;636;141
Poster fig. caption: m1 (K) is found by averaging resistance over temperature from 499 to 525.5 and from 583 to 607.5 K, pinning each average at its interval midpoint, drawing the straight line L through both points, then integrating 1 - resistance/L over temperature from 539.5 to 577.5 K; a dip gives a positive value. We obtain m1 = -2.62 K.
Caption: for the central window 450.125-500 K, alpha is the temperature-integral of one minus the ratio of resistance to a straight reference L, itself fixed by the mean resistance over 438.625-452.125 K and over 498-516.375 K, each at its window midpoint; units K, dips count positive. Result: 4.6 K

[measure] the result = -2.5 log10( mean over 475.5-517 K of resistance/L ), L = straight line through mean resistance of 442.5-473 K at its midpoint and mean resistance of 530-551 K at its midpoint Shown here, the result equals 0.085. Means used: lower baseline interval 141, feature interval 128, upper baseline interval 137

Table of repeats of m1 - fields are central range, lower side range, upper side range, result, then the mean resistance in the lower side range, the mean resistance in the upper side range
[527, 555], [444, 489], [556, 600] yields 1.26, 130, 150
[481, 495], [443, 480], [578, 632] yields 2.33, 136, 141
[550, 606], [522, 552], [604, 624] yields -4.14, 136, 139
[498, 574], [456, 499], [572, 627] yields -3.81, 127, 144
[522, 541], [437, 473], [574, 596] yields 1.44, 141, 148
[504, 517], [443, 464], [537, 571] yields 0.36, 143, 144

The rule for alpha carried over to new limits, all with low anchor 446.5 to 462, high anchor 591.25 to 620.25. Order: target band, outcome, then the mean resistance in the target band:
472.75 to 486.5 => 2.9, 112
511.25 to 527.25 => 0.7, 135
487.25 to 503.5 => 1.2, 132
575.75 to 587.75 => -0.9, 150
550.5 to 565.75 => -0.4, 144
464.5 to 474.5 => 0.7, 132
